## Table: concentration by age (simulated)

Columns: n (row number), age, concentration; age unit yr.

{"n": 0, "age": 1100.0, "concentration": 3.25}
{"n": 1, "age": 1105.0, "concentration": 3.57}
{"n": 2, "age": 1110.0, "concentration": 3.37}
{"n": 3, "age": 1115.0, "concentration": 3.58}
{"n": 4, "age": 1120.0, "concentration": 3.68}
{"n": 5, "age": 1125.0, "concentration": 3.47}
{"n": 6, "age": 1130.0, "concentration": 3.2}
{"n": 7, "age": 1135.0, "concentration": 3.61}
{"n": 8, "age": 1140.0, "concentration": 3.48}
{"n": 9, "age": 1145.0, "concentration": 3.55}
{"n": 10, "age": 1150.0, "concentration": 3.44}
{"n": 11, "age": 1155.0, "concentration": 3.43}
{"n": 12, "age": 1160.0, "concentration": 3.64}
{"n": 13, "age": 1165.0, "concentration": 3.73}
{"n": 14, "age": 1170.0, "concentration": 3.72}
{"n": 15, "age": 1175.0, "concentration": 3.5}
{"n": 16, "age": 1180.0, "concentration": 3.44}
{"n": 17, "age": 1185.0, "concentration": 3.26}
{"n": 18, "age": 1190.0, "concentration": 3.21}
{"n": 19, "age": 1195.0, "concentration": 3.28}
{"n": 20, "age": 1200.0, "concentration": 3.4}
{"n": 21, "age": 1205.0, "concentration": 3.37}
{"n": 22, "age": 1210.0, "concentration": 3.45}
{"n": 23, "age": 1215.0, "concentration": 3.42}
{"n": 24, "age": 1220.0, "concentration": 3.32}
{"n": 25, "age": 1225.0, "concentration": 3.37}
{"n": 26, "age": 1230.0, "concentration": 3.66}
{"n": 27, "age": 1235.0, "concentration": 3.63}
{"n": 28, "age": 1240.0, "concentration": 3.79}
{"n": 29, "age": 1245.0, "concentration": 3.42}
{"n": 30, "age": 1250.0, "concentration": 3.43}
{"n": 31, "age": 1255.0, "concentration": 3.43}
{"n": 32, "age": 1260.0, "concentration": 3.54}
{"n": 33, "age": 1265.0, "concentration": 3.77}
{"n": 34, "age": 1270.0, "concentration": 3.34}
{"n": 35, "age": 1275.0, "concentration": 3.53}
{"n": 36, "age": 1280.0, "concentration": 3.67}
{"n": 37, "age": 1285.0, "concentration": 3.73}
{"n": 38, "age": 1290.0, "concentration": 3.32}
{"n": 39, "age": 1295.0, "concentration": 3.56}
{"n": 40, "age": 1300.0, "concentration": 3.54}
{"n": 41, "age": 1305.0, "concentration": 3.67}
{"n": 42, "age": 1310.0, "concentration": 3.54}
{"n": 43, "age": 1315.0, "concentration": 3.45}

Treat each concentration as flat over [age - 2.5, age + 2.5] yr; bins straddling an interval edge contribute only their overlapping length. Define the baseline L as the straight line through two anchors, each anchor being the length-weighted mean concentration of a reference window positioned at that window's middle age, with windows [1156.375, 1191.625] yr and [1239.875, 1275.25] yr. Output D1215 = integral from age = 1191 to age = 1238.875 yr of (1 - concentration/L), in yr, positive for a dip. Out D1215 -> 1.0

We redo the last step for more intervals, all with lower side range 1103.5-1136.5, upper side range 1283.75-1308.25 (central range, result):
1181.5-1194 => 0.9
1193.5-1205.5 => 0.6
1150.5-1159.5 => 0.1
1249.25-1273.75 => 0.2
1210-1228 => 0.7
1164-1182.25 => -0.4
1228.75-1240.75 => -0.5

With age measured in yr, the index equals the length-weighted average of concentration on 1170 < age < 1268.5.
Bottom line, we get 3.46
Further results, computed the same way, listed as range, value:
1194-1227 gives 3.38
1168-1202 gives 3.4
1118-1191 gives 3.5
